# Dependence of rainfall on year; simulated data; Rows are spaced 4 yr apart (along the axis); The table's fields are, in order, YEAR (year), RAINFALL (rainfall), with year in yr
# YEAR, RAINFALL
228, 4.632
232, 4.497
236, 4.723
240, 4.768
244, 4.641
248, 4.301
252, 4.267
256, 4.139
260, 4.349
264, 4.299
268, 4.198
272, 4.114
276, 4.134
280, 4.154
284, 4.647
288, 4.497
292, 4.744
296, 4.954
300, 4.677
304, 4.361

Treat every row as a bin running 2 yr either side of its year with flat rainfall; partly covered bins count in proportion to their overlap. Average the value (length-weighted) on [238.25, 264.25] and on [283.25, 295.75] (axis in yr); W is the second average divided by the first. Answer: 1.06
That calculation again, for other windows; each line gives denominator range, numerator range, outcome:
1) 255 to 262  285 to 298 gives 1.11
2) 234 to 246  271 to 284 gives 0.89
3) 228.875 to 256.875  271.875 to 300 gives 1.00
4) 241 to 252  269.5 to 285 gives 0.95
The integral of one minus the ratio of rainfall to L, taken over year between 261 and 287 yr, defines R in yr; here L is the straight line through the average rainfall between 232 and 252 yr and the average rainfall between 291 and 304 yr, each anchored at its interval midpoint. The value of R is 2.2 yr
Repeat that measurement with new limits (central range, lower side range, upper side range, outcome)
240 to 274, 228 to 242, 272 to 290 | 1.41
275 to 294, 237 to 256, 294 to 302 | 1.10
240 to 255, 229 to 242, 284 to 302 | 0.76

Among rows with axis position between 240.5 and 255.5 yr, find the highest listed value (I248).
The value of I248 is 4.641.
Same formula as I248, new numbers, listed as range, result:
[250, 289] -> 4.647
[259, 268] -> 4.349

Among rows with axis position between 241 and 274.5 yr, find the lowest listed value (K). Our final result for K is 4.114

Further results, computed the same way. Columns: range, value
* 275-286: 4.134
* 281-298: 4.497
